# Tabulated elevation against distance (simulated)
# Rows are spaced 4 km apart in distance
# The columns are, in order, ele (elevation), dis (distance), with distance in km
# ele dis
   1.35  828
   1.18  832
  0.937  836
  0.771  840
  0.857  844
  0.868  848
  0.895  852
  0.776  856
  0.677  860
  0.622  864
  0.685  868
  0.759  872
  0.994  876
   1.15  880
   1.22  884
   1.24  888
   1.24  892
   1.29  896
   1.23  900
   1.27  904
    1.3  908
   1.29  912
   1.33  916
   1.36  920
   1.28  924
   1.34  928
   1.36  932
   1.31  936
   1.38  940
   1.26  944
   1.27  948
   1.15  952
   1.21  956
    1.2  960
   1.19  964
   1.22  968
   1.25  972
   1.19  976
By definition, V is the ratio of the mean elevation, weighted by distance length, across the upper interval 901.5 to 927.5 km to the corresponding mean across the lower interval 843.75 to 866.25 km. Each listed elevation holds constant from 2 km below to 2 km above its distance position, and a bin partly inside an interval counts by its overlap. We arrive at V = 1.68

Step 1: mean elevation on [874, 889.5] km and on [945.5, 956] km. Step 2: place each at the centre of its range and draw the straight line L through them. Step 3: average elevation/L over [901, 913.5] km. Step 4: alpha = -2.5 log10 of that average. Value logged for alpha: -0.10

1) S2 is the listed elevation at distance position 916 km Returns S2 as 1.33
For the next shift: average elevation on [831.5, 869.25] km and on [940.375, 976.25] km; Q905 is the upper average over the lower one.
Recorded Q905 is 1.50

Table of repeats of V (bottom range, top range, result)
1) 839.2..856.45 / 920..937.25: 1.57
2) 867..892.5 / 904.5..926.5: 1.26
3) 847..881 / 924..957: 1.58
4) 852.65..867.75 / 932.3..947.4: 1.86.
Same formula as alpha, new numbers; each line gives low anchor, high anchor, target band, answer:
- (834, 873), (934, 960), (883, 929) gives -0.219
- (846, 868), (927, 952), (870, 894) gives -0.183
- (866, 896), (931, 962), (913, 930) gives -0.121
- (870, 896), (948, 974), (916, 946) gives -0.135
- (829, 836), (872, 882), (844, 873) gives 0.362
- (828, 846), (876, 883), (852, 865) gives 0.395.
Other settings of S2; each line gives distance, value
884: 1.22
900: 1.23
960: 1.2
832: 1.18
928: 1.34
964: 1.19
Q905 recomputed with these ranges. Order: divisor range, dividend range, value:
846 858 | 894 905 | 1.49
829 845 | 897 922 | 1.34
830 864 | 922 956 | 1.51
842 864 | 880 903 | 1.55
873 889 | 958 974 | 1.08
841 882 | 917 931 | 1.61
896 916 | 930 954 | 1.01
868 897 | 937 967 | 1.14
